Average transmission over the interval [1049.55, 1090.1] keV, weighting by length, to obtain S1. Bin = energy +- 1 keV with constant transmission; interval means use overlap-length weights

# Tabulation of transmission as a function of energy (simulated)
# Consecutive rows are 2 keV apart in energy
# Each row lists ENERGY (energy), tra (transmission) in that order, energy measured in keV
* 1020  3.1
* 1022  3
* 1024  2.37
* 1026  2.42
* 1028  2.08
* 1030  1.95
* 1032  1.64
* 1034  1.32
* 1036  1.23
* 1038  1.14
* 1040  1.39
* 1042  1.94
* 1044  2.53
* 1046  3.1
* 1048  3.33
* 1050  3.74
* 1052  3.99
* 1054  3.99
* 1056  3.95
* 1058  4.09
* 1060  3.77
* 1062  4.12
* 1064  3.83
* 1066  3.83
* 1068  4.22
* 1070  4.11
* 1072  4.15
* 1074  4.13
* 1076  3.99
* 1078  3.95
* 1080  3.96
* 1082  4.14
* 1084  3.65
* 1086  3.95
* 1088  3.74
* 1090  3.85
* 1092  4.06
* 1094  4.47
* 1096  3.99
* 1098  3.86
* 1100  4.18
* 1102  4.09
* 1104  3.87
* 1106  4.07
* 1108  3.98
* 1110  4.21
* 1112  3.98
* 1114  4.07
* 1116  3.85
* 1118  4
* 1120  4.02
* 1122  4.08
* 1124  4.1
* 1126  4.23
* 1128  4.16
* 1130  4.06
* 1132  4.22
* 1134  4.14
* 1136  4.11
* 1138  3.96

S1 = 3.96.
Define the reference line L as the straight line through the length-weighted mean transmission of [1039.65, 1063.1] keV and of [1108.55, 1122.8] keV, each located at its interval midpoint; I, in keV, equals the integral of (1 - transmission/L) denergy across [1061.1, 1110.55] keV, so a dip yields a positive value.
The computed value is -3.85 keV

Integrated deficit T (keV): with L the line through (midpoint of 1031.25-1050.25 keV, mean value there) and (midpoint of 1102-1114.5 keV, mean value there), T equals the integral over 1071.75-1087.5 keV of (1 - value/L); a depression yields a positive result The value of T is -3.8 keV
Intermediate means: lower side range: 2.08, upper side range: 4.03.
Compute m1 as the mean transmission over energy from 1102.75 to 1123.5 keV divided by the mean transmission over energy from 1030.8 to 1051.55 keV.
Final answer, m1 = 1.84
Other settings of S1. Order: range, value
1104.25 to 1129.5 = 4.06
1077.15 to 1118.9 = 4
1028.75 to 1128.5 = 3.59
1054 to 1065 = 3.96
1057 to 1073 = 4.02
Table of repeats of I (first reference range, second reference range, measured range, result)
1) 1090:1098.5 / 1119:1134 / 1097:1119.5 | 0.47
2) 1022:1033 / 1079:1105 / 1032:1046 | 4.55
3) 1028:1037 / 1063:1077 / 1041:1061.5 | -4.51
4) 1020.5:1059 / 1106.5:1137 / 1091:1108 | -1.82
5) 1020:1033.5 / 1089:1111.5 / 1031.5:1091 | -4.03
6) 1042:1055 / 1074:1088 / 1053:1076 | -2.46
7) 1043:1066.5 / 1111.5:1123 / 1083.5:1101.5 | -0.50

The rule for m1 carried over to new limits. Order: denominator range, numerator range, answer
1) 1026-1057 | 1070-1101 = 1.61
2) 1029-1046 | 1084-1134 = 2.34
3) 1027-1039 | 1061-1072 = 2.59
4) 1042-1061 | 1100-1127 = 1.15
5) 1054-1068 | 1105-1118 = 1.02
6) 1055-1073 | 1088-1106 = 1.01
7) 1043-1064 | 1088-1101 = 1.10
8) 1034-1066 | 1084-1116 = 1.32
